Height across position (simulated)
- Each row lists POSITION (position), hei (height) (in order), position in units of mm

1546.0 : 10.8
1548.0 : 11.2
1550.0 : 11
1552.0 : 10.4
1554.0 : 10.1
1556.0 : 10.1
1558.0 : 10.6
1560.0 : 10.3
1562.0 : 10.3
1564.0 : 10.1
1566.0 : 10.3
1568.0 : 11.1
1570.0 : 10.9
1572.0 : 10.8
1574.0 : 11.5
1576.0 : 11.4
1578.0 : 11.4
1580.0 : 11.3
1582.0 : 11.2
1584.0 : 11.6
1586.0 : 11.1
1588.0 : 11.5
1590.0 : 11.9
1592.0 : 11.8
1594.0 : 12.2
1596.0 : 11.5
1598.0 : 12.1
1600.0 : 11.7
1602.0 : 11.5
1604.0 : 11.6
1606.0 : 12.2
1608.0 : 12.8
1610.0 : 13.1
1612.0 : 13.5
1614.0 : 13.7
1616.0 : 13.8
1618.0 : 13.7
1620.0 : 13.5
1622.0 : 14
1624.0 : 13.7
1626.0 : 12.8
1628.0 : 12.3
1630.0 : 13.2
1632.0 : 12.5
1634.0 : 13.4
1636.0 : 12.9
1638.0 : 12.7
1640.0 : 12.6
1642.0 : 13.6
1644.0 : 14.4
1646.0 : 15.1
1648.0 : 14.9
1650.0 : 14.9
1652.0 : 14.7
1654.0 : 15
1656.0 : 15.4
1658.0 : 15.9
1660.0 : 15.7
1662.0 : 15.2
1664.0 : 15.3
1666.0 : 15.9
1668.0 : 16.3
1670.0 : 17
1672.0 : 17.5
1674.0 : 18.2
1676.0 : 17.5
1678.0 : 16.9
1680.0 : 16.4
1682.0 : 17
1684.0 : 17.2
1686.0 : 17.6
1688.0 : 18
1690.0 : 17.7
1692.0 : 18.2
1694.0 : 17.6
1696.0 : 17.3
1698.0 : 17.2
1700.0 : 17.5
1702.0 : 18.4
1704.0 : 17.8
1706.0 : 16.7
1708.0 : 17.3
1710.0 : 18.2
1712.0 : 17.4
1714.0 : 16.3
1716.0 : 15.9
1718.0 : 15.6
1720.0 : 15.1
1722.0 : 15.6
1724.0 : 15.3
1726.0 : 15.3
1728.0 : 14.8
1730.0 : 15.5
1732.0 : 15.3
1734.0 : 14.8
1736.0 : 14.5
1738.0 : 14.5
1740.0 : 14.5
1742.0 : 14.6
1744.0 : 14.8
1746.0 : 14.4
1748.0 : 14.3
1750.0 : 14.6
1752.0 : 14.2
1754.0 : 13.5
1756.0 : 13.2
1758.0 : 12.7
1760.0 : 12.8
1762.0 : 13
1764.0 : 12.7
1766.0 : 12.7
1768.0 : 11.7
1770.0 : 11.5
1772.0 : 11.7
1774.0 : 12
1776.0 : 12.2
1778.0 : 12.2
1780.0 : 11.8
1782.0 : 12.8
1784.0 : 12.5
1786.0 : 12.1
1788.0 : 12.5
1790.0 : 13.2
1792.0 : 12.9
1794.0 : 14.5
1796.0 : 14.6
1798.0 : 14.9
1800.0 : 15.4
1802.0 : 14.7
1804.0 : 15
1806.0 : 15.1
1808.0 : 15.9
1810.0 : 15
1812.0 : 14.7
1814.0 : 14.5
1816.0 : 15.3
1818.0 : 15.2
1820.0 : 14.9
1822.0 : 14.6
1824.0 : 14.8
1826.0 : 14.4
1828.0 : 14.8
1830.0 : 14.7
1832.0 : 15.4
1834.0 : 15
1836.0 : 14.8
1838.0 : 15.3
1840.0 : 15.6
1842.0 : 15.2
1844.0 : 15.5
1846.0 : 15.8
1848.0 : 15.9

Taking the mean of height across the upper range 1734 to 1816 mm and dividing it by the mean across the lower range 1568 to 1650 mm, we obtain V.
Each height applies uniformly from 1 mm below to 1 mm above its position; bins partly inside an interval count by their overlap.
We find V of 1.1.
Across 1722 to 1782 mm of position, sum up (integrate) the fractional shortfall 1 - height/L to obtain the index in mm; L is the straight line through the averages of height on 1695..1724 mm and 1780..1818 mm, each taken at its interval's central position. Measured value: 7.5 mm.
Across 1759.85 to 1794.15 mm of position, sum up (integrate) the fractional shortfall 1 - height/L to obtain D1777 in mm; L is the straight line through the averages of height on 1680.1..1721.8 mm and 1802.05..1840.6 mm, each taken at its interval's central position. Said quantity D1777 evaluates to 7.3 mm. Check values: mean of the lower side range 17.2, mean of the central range 12.4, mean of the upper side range 15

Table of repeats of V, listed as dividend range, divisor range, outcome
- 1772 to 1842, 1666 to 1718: 0.82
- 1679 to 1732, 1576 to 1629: 1.36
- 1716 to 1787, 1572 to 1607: 1.18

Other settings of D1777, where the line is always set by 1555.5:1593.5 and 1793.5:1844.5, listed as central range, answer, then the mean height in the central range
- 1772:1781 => 1.4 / 12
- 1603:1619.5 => -2.0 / 13.1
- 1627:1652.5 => -3.2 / 13.6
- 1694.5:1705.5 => -3.8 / 17.6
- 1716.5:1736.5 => -2.6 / 15.2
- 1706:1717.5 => -3.2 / 16.9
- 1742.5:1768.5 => 0.9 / 13.5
